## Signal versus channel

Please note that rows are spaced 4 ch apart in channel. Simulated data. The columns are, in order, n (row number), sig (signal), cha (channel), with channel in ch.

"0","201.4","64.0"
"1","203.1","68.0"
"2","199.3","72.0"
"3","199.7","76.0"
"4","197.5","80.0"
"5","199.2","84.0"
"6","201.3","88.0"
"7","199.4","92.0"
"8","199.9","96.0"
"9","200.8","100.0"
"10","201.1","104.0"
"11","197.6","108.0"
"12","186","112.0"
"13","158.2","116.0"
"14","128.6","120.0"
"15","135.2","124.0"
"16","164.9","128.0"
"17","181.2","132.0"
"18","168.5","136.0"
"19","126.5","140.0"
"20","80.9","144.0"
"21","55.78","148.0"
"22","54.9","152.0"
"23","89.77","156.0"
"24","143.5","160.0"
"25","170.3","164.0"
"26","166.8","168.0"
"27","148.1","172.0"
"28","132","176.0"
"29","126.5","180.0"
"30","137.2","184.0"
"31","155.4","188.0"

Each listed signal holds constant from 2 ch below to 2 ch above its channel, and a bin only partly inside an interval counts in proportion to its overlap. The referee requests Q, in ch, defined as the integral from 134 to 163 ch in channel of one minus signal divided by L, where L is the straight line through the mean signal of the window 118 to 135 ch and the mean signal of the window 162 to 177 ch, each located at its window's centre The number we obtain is 9.3 ch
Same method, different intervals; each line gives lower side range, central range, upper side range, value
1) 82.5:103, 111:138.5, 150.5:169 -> 0.79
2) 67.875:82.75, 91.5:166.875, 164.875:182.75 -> 9.86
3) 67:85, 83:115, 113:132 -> -3.79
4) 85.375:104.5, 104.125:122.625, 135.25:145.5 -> -0.02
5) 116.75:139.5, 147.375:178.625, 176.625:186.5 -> 3.64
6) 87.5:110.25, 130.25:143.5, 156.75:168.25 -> 1.70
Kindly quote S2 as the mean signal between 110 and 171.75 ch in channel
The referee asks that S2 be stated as 134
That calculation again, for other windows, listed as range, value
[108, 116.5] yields 181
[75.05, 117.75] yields 195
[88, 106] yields 200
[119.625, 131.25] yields 149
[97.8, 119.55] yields 185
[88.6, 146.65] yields 166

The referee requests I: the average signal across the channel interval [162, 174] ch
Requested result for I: 162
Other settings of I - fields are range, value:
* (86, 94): 200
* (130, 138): 175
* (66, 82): 200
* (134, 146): 125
